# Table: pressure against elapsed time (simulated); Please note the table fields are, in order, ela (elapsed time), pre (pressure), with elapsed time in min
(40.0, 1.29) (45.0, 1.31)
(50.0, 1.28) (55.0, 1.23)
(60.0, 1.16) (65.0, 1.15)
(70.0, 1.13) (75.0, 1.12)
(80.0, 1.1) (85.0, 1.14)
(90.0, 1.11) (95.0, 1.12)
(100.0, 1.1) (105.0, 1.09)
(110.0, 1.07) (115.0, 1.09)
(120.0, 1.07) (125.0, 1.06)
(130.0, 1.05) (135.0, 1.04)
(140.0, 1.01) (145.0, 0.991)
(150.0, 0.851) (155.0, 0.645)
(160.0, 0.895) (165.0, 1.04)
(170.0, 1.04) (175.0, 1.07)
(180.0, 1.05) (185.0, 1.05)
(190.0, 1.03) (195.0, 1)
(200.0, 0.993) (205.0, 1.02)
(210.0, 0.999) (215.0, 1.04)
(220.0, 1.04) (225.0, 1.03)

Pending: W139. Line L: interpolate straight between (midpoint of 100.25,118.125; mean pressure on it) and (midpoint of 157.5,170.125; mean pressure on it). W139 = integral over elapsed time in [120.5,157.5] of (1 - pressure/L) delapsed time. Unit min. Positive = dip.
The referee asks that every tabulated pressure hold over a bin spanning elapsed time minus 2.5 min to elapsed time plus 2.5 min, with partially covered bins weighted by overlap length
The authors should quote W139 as 2.7 min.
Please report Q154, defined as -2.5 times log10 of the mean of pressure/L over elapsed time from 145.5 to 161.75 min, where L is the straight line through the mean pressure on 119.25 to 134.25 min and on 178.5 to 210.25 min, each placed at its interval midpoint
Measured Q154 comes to 0.27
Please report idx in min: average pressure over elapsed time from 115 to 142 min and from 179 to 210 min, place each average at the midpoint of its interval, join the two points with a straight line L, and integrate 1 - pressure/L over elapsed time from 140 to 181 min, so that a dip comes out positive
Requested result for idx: 3.5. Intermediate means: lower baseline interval 1.05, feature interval 0.948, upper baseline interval 1.02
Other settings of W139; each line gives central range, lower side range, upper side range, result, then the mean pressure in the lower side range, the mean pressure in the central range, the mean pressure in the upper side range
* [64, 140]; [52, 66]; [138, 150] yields -1.19 min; 1.19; 1.09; 0.969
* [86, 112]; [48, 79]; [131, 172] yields -0.51 min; 1.17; 1.1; 0.942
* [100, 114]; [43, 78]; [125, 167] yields -0.33 min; 1.19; 1.08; 0.946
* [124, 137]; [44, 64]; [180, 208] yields 0.79 min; 1.23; 1.05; 1.02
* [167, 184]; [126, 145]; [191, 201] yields -0.69 min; 1.03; 1.05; 1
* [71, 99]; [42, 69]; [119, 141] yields 0.84 min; 1.22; 1.12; 1.05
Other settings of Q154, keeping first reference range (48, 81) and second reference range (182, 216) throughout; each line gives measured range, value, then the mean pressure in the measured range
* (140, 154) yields 0.19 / 0.907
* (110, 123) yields 0.03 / 1.08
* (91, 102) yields 0.02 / 1.11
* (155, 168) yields 0.17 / 0.908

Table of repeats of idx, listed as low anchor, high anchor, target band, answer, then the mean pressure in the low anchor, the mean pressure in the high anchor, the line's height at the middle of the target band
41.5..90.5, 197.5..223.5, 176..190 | 0.0 min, 1.18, 1.02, 1.05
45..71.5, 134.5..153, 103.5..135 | -1.3 min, 1.2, 0.957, 1.03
